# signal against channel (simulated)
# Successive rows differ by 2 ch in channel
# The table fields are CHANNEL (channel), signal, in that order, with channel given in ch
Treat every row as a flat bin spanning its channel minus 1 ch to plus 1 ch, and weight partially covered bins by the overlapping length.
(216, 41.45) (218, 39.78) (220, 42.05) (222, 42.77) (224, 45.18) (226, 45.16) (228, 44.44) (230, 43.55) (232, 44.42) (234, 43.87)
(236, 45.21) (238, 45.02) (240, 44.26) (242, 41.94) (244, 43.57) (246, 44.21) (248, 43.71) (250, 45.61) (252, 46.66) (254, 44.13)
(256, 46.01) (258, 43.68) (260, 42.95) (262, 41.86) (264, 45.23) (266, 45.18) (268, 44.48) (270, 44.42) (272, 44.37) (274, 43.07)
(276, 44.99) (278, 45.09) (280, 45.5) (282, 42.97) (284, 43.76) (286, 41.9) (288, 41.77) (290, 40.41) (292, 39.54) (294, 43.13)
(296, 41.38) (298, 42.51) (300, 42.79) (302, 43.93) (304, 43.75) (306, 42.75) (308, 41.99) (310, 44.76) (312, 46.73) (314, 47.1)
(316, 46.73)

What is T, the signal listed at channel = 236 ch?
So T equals 45.21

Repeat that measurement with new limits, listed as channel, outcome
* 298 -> 42.51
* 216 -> 41.45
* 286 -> 41.9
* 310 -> 44.76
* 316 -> 46.73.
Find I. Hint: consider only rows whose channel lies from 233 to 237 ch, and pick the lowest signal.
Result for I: 43.87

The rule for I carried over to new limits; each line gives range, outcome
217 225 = 39.78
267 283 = 42.97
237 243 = 41.94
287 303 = 39.54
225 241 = 43.55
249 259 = 43.68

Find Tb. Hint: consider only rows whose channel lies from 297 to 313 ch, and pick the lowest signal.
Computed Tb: 41.99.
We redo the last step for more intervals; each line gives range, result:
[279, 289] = 41.77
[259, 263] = 41.86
